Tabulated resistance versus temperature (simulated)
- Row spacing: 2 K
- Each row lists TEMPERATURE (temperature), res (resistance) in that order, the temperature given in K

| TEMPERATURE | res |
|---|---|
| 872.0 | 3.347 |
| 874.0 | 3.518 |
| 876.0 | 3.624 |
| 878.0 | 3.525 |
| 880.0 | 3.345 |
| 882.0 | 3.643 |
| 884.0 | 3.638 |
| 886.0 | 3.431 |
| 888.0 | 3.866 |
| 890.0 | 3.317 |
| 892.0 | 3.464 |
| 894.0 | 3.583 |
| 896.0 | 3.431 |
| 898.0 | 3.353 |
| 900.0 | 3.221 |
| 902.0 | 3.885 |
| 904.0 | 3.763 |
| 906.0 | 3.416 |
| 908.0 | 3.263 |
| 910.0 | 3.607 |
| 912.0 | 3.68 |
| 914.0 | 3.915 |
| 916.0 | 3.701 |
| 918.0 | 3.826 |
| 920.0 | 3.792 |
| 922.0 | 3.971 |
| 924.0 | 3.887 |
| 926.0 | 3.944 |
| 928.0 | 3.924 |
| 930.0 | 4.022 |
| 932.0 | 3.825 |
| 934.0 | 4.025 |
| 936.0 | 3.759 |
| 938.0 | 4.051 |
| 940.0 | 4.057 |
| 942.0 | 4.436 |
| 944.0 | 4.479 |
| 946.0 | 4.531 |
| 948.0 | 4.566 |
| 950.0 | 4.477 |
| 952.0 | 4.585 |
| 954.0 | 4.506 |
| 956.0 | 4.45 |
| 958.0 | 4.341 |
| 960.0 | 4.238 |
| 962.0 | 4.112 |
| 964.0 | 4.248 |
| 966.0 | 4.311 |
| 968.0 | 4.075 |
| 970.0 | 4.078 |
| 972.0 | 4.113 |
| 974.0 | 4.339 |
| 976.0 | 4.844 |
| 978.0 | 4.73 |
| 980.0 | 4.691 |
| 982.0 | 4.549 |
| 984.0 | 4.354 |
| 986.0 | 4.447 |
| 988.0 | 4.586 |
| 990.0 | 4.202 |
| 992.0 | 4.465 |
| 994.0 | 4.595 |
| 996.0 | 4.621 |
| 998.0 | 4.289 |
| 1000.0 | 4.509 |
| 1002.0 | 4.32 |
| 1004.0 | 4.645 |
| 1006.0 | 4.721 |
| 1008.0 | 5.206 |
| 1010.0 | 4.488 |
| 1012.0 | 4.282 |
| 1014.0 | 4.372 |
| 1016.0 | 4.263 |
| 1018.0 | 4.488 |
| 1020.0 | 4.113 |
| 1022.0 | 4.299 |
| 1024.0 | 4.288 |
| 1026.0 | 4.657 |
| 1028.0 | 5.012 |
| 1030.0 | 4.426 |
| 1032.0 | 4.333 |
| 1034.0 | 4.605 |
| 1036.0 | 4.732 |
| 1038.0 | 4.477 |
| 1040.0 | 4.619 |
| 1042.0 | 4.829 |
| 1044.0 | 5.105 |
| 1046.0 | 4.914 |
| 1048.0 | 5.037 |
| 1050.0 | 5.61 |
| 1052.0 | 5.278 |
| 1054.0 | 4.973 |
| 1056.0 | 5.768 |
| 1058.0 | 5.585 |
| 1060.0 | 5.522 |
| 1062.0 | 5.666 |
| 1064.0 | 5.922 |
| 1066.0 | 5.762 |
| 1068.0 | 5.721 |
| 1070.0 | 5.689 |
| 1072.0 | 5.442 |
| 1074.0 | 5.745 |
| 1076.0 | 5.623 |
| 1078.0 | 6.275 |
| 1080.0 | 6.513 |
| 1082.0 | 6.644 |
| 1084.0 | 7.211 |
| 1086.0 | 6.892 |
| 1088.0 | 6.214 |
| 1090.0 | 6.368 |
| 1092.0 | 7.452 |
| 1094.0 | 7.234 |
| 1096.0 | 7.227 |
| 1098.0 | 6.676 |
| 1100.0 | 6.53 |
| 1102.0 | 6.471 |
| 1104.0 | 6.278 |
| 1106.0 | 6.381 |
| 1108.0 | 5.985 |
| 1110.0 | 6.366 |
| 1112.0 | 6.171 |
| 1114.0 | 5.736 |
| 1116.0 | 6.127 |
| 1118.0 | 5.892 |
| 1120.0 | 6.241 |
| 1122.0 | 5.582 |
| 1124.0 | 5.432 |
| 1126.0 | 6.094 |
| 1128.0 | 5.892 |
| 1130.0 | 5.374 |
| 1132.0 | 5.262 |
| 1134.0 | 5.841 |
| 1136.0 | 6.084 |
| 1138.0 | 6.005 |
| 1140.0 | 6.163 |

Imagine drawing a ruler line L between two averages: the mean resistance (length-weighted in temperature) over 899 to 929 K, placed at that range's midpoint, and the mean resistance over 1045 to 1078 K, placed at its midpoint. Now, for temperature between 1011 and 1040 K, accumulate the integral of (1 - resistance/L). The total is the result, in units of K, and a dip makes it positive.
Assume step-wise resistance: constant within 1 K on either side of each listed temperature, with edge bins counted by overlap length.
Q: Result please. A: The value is 3.6 K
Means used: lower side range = 3.72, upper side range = 5.54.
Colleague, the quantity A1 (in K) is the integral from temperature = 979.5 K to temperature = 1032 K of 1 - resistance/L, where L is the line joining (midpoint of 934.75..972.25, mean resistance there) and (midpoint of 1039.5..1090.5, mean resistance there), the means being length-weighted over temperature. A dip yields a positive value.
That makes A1 4.9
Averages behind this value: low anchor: 4.29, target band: 4.49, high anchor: 5.73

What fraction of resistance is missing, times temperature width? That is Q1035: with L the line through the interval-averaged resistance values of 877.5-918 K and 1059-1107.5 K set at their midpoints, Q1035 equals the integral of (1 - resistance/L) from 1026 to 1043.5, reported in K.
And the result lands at 3.0 K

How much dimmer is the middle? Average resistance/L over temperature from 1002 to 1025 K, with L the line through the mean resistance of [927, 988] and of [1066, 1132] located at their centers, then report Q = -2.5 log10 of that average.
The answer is 0.14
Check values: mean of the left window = 4.31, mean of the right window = 6.21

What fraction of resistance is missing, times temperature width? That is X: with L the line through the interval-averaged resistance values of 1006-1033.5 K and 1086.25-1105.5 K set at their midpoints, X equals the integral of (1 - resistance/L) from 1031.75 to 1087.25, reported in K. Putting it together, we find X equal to 1.28 K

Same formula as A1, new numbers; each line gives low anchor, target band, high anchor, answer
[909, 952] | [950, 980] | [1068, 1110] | 1.2 K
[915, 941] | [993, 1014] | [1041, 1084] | 1.4 K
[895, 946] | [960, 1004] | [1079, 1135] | 2.2 K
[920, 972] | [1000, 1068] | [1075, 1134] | 6.2 K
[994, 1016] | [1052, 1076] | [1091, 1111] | 1.0 K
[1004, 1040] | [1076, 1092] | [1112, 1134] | -3.9 K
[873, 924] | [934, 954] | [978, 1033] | -1.7 K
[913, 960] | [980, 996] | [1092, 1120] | 1.2 K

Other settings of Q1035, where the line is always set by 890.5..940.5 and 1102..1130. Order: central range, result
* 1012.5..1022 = 1.1 K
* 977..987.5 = -0.2 K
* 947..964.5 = -0.9 K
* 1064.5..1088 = -2.4 K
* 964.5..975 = 0.4 K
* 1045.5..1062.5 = -0.2 K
